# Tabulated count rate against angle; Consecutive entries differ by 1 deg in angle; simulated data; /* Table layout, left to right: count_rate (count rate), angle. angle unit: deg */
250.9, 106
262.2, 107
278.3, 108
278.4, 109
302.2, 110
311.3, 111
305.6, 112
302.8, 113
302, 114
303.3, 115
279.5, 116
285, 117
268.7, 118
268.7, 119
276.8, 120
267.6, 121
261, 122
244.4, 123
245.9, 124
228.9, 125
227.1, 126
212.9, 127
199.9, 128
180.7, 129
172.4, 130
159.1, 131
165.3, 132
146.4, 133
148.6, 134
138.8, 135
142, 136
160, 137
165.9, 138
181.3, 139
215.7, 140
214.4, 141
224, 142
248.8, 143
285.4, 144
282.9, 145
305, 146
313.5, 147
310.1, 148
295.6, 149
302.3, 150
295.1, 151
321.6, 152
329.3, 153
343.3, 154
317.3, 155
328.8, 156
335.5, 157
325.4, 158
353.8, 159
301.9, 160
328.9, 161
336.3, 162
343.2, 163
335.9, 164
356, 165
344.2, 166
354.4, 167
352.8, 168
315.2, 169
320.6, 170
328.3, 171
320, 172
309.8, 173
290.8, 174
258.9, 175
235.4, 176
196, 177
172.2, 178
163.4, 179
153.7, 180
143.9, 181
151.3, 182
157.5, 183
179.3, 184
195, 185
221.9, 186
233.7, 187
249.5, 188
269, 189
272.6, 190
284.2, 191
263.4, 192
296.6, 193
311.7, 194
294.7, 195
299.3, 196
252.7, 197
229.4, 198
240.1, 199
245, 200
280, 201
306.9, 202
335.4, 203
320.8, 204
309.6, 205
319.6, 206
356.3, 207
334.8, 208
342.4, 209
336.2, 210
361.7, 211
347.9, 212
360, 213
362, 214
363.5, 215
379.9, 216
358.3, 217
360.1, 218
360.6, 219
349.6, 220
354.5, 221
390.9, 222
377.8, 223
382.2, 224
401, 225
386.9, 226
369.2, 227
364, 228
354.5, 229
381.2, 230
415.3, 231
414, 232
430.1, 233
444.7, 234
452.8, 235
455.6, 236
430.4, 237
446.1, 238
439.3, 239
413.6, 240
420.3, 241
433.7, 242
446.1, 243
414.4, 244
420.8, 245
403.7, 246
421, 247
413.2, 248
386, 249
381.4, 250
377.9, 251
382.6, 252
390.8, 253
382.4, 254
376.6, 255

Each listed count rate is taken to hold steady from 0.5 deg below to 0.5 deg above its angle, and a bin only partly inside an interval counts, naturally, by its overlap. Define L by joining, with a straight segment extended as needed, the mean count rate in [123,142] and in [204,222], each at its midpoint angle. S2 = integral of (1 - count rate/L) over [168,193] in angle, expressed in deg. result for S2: 3.7 deg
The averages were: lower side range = 186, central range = 240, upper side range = 351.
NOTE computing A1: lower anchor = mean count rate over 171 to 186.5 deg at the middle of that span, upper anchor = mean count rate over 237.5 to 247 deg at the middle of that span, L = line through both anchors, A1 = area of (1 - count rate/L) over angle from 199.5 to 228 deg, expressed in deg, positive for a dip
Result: -1.5 deg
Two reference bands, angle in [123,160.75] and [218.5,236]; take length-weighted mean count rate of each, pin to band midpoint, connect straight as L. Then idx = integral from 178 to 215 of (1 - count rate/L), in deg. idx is 7.69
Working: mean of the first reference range 247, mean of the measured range 272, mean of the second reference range 392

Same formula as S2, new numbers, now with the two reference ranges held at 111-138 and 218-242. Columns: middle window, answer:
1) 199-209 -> 1.4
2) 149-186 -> 1.4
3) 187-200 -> 2.7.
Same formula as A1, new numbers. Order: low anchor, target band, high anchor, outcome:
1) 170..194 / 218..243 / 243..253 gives -3.11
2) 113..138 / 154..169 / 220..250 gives -2.88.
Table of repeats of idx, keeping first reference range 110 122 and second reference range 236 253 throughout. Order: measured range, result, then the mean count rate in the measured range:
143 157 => 0.6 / 309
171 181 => 3.3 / 234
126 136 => 4.3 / 171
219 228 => 0.4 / 375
